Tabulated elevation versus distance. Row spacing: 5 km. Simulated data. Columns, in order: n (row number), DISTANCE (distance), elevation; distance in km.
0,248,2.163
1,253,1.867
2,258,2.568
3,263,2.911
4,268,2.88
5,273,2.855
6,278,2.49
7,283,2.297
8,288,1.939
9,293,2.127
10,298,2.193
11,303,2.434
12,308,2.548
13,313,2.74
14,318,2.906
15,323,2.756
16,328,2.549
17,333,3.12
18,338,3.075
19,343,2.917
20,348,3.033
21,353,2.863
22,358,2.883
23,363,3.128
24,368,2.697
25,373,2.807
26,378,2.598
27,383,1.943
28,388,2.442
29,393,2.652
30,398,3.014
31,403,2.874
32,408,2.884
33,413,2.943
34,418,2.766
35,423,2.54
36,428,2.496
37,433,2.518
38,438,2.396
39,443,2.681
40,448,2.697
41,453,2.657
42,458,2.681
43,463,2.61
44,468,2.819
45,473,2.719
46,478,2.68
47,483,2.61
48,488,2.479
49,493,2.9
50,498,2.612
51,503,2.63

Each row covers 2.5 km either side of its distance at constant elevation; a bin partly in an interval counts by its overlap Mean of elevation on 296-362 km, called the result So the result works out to 2.78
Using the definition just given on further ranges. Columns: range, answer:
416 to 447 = 2.57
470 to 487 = 2.66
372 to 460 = 2.64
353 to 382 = 2.78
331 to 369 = 2.97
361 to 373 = 2.88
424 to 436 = 2.51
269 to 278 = 2.76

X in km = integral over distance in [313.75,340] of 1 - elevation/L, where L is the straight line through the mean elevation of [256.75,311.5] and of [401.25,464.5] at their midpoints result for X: -3.5 km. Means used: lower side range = 2.48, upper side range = 2.67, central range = 2.87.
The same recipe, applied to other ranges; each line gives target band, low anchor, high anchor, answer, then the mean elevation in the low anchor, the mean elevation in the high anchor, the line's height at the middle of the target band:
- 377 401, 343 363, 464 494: 2.85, 2.95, 2.69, 2.88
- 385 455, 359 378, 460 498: 2.27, 2.84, 2.68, 2.77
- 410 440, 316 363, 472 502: 1.63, 2.91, 2.66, 2.77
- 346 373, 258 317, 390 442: -3.00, 2.51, 2.7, 2.62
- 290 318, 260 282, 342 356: 3.81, 2.75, 2.94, 2.83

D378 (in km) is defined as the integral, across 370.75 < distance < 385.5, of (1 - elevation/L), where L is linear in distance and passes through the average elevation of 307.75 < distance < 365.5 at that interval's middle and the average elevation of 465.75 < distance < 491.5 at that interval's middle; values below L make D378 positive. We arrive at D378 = 2.00 km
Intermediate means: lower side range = 2.89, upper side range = 2.67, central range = 2.44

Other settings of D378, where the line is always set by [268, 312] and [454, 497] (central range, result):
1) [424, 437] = 0.6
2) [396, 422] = -2.9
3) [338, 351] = -2.6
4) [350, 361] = -1.7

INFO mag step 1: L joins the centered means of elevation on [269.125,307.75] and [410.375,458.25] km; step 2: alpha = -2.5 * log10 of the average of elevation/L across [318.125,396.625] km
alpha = -0.12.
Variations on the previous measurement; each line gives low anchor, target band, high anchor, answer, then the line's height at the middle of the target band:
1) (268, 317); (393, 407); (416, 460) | -0.130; 2.56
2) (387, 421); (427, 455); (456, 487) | 0.065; 2.74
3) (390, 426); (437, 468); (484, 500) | 0.032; 2.73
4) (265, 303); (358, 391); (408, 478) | -0.031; 2.55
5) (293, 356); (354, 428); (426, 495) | -0.013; 2.69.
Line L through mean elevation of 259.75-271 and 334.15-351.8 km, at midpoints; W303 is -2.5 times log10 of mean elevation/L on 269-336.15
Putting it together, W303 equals 0.15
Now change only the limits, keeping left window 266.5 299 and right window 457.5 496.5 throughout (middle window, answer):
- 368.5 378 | -0.08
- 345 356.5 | -0.18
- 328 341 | -0.21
